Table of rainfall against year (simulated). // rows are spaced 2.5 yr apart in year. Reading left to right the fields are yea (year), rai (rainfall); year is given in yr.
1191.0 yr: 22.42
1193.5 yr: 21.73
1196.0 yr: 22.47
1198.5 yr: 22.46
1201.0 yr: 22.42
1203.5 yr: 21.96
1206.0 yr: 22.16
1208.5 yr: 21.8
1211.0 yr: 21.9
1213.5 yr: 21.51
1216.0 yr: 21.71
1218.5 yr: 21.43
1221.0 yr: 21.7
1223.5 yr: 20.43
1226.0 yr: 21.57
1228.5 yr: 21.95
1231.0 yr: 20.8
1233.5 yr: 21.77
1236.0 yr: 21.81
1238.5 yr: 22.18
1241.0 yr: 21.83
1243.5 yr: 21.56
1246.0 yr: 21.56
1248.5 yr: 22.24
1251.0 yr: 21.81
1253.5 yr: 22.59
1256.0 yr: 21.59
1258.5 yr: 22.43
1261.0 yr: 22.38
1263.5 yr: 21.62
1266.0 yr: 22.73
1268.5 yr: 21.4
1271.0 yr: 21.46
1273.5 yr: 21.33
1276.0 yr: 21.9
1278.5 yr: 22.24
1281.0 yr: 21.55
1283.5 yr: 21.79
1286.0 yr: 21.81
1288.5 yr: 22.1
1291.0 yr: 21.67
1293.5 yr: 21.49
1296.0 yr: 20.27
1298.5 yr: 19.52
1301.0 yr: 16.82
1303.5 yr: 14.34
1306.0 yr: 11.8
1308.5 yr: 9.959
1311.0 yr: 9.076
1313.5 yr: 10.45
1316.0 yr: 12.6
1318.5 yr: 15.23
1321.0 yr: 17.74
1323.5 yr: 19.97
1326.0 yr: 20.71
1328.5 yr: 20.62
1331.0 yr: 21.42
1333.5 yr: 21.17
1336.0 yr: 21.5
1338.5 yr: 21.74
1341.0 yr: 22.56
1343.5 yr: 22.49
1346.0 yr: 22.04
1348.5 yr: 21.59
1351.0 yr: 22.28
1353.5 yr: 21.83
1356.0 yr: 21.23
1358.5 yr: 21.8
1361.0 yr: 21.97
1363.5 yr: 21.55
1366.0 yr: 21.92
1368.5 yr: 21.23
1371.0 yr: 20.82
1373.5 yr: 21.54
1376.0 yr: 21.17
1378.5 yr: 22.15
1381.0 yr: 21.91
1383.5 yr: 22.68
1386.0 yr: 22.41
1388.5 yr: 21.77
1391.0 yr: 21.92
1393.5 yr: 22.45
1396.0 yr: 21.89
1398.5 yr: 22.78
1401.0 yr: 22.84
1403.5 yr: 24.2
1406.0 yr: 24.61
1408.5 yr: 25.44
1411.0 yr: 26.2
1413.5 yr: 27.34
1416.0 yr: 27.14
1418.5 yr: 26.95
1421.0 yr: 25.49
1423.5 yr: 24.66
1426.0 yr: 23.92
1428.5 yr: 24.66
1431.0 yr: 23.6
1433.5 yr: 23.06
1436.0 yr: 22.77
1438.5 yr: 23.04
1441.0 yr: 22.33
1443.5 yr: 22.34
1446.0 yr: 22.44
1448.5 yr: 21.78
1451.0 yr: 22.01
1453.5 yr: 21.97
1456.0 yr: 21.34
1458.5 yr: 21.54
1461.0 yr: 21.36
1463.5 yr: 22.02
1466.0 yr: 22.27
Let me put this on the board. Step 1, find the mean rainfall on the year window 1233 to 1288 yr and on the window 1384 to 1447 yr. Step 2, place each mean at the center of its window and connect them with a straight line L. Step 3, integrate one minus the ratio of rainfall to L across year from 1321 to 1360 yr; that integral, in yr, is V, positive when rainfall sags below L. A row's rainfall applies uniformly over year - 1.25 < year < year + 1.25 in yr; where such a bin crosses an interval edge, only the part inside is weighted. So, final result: 2.5 yr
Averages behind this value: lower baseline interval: 21.9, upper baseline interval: 23.8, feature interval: 21.4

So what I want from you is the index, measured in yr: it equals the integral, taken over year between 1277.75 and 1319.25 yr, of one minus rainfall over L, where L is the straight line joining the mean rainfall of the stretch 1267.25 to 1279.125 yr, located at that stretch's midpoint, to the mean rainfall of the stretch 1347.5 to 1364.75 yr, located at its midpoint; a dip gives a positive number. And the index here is 8.59 yr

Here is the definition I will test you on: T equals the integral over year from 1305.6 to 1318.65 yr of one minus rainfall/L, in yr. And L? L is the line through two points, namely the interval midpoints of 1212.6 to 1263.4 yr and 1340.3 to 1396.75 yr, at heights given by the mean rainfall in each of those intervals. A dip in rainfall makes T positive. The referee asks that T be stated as 6.4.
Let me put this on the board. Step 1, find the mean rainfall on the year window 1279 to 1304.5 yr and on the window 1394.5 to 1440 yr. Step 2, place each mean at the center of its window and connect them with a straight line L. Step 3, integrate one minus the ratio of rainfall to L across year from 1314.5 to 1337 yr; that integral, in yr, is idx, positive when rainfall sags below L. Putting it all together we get 2.7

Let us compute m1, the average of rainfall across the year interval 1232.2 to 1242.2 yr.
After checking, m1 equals 21.9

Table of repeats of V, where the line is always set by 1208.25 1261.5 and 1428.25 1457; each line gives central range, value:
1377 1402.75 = 0.05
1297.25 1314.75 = 7.06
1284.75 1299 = 0.48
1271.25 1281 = 0.07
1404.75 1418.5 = -2.32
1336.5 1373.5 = 0.72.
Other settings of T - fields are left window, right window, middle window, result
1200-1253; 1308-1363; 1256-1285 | -1.6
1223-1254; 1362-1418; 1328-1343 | 0.6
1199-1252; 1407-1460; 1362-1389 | 1.7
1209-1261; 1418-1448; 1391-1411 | -0.2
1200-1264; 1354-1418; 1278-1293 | 0.2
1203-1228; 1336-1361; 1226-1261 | -0.3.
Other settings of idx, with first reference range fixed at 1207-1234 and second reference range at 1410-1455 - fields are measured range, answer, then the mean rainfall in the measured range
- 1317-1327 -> 2.0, 18.2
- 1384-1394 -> 0.6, 22.2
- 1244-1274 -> 0.0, 21.9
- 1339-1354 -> 0.5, 22.1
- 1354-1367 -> 0.8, 21.7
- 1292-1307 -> 3.3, 17.5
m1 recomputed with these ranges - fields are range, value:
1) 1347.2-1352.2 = 21.9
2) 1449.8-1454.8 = 22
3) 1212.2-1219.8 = 21.6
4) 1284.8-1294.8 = 21.8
